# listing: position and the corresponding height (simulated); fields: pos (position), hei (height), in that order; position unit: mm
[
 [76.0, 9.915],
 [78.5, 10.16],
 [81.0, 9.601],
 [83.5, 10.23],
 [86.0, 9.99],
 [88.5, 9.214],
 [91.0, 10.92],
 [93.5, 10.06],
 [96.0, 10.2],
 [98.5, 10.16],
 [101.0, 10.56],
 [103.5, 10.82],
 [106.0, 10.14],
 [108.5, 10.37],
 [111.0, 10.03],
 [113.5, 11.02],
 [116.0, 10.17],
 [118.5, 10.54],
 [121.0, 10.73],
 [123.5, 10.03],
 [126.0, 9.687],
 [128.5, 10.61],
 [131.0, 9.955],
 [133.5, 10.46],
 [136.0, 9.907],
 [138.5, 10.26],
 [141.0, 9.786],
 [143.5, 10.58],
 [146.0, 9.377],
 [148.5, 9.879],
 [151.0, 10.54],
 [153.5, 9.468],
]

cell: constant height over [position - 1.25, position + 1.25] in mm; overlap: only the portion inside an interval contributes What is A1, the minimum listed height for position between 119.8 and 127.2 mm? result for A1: 9.687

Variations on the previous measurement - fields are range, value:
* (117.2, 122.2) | 10.54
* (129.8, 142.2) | 9.786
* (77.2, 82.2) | 9.601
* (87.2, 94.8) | 9.214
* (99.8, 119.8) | 10.03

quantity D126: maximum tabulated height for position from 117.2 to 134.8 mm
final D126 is 10.73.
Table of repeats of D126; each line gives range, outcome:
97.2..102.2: 10.56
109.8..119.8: 11.02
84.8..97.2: 10.92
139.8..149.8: 10.58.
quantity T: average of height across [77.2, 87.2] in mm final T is 9.99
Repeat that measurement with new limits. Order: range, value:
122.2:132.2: 10.1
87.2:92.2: 10.1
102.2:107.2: 10.5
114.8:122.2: 10.5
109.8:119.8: 10.4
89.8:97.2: 10.4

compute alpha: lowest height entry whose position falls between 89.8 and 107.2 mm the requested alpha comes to 10.06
